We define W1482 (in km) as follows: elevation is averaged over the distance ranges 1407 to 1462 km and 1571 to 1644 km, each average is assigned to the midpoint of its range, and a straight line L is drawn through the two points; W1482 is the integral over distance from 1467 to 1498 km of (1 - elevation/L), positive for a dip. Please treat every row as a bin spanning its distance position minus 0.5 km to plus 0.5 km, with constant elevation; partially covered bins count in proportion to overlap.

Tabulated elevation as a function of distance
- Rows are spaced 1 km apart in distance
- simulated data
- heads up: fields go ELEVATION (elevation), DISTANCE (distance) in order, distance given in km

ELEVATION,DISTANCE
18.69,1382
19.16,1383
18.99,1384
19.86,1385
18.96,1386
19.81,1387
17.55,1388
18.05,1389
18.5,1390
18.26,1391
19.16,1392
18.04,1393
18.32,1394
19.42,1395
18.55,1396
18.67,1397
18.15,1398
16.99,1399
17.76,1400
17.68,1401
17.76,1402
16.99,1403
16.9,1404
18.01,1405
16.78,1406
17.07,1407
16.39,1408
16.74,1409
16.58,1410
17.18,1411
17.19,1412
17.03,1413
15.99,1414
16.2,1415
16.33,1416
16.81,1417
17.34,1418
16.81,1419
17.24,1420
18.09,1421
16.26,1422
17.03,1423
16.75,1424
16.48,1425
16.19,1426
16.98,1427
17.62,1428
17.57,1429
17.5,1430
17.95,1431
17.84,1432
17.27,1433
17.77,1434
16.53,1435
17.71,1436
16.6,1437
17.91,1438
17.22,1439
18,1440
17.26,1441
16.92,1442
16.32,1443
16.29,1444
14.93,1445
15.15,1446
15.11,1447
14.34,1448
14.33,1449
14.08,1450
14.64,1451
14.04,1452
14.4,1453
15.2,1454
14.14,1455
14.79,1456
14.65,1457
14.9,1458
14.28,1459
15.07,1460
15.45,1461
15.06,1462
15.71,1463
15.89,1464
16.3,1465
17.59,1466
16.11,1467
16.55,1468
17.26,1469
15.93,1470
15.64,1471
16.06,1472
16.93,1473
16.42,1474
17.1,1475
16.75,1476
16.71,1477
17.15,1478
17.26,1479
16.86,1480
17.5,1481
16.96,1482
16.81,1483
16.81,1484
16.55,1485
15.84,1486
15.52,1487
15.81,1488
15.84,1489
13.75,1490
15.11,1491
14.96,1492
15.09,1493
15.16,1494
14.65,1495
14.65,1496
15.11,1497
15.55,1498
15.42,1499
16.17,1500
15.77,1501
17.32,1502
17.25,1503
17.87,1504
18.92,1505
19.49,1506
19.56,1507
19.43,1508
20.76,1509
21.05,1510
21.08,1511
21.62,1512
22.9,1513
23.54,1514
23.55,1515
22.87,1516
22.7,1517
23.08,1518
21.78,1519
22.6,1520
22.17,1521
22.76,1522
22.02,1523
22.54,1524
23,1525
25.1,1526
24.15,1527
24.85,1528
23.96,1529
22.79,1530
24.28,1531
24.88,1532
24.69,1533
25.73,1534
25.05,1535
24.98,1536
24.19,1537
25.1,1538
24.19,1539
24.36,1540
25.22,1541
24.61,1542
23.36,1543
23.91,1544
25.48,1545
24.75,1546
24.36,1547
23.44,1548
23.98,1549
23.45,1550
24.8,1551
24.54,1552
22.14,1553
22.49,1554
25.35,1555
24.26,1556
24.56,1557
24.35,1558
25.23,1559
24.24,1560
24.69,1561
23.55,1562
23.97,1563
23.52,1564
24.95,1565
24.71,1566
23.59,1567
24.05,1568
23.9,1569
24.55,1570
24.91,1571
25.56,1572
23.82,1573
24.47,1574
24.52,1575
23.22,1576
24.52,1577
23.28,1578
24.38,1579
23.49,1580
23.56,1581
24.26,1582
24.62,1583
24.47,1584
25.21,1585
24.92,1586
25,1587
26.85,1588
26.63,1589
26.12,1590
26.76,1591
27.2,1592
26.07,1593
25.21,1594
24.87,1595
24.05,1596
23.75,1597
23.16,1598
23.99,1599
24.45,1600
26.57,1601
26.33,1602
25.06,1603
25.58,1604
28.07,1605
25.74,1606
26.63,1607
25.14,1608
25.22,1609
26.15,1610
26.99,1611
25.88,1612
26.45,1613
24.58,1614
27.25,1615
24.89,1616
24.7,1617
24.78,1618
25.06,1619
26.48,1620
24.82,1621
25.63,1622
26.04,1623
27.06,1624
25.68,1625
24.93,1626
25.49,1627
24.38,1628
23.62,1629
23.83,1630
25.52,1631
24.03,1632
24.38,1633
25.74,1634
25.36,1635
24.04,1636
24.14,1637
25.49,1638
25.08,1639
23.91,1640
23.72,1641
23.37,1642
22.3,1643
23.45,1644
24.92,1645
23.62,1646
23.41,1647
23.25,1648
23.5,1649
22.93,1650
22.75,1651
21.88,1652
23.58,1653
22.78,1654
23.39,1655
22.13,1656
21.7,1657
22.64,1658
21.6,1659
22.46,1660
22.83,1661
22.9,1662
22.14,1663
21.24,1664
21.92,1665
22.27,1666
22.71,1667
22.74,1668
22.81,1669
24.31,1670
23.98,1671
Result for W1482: 4.3 km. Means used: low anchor 16.3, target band 16.1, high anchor 25.1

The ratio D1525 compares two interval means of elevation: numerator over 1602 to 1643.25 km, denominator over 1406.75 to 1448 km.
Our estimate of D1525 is 1.50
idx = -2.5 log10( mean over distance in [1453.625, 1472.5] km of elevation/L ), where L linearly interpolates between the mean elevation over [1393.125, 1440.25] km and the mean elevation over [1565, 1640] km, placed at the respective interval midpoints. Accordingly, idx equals 0.23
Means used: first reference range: 17.3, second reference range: 25.1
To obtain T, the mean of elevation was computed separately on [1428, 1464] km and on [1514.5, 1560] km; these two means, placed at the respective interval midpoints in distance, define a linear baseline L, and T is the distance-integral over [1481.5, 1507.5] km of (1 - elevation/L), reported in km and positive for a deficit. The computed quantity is 5.1 km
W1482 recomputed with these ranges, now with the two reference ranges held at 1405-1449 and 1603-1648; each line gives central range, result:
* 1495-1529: -0.1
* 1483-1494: 2.2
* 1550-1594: -3.4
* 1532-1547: -2.2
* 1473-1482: 0.9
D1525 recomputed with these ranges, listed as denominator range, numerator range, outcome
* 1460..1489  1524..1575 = 1.48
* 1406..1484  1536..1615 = 1.51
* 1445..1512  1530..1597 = 1.51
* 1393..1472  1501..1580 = 1.41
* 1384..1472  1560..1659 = 1.47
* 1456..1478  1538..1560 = 1.51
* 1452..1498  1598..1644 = 1.59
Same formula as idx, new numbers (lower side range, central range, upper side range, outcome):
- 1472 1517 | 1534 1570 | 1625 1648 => -0.20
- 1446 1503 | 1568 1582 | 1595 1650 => -0.10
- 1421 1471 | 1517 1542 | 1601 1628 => -0.14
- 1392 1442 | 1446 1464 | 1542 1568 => 0.29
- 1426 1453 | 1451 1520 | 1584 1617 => 0.12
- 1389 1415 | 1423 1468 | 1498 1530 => 0.18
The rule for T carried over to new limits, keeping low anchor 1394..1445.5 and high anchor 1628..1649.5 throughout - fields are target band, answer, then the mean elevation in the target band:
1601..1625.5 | -2.7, 25.9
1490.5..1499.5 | 2.1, 15.1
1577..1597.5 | -2.3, 25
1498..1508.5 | 1.2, 17.6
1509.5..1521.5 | -1.3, 22.4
